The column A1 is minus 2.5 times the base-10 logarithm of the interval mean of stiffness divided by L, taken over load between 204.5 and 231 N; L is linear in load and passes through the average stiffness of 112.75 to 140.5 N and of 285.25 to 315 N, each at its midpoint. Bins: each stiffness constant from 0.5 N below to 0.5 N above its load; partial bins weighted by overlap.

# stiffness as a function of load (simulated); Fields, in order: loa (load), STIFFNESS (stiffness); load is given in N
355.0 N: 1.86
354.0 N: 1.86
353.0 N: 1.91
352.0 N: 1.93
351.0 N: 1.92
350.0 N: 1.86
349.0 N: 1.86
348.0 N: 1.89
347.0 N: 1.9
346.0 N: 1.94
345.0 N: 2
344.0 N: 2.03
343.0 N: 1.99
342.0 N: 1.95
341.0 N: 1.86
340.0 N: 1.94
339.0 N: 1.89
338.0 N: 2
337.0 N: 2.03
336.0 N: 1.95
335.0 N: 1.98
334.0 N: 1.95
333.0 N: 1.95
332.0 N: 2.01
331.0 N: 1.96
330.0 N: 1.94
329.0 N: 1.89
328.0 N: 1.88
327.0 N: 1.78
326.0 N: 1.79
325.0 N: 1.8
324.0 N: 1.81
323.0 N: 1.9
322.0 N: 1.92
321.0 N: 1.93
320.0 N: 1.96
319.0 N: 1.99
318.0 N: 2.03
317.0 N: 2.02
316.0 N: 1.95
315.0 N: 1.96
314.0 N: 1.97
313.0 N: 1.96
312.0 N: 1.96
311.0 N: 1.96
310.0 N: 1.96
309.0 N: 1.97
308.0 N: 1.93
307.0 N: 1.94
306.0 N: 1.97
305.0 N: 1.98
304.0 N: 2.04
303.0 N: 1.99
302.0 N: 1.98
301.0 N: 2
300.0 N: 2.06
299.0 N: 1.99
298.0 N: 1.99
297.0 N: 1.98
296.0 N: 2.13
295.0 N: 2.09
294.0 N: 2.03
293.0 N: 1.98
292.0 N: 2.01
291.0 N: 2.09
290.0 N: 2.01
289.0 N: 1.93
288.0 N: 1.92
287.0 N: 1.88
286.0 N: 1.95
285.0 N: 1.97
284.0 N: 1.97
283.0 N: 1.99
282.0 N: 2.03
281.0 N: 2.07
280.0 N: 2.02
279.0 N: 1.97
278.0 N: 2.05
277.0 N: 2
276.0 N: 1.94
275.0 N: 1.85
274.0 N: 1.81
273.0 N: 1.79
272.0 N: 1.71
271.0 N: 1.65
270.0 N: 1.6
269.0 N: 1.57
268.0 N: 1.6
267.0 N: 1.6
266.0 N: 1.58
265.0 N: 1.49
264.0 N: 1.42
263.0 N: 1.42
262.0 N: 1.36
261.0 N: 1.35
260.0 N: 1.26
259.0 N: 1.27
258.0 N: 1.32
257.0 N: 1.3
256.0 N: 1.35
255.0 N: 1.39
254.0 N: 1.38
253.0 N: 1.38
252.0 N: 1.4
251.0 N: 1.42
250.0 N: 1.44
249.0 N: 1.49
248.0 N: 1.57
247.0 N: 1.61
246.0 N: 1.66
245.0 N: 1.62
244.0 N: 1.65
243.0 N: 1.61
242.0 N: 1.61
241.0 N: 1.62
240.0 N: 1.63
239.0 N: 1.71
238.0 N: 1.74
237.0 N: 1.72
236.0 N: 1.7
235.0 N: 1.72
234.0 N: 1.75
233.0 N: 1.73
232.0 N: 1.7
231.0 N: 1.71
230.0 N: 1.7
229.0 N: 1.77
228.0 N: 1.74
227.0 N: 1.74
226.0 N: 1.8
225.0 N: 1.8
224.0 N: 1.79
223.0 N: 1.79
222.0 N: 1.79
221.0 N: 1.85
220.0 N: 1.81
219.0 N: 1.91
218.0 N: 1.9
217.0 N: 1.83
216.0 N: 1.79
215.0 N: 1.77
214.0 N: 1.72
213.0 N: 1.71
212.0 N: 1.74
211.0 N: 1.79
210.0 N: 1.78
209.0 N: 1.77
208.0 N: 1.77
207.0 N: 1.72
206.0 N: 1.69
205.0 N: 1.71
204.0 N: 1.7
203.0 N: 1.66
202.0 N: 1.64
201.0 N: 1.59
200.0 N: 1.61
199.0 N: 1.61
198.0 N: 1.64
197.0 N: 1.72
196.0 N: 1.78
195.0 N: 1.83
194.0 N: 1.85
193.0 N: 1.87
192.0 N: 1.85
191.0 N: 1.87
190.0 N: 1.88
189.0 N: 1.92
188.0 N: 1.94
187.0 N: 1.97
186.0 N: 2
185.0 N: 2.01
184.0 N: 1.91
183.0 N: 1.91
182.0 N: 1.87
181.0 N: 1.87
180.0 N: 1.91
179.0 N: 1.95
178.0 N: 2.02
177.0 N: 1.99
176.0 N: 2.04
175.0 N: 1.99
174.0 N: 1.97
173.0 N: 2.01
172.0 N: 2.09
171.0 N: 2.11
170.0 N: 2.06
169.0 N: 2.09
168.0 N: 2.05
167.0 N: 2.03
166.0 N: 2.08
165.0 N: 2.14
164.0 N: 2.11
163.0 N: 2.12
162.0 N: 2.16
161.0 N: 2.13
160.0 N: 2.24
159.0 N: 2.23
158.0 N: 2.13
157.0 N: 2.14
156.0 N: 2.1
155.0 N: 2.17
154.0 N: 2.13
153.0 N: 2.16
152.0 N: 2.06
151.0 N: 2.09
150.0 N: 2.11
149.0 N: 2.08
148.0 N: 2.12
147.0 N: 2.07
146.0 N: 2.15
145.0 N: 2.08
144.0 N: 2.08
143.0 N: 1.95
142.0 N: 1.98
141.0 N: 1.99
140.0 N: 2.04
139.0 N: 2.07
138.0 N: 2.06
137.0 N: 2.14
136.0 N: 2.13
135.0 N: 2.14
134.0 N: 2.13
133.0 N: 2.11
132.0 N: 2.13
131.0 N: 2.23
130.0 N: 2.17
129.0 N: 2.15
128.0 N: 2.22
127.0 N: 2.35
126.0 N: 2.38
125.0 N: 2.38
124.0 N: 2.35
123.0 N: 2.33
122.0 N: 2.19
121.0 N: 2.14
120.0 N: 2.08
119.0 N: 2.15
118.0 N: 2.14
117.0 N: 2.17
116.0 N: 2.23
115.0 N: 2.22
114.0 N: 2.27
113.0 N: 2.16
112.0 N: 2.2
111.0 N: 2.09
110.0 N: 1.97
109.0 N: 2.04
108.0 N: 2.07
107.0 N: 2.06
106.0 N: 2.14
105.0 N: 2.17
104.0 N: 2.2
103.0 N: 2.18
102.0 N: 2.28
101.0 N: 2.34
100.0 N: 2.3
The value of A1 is 0.17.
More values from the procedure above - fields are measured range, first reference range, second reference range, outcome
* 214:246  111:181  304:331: 0.167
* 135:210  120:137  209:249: 0.019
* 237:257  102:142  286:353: 0.301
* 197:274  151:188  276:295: 0.229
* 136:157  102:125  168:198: -0.013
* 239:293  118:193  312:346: 0.187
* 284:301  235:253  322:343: -0.132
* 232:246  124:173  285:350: 0.210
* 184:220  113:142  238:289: 0.059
